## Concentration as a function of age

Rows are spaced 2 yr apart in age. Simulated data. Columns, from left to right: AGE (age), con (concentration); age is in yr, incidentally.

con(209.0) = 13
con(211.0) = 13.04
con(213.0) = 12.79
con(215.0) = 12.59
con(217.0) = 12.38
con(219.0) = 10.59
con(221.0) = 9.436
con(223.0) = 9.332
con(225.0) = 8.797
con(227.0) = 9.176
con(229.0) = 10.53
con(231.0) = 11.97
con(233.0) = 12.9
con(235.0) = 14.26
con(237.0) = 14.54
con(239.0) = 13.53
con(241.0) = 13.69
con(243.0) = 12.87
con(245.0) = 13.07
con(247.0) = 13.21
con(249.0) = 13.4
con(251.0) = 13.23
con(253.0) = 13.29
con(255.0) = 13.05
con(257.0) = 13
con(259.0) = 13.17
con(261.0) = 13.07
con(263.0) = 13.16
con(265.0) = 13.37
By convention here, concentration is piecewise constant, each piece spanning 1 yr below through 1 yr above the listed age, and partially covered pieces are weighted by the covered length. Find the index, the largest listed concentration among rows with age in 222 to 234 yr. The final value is 12.9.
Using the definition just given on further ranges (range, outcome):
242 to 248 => 13.21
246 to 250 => 13.4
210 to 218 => 13.04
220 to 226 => 9.436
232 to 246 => 14.54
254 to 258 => 13.05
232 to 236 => 14.26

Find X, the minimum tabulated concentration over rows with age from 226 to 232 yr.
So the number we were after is 9.176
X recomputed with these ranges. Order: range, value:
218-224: 9.332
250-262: 13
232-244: 12.87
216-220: 10.59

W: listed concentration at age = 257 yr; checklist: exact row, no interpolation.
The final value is 13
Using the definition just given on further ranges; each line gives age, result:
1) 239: 13.53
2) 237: 14.54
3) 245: 13.07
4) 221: 9.436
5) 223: 9.332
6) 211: 13.04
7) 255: 13.05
